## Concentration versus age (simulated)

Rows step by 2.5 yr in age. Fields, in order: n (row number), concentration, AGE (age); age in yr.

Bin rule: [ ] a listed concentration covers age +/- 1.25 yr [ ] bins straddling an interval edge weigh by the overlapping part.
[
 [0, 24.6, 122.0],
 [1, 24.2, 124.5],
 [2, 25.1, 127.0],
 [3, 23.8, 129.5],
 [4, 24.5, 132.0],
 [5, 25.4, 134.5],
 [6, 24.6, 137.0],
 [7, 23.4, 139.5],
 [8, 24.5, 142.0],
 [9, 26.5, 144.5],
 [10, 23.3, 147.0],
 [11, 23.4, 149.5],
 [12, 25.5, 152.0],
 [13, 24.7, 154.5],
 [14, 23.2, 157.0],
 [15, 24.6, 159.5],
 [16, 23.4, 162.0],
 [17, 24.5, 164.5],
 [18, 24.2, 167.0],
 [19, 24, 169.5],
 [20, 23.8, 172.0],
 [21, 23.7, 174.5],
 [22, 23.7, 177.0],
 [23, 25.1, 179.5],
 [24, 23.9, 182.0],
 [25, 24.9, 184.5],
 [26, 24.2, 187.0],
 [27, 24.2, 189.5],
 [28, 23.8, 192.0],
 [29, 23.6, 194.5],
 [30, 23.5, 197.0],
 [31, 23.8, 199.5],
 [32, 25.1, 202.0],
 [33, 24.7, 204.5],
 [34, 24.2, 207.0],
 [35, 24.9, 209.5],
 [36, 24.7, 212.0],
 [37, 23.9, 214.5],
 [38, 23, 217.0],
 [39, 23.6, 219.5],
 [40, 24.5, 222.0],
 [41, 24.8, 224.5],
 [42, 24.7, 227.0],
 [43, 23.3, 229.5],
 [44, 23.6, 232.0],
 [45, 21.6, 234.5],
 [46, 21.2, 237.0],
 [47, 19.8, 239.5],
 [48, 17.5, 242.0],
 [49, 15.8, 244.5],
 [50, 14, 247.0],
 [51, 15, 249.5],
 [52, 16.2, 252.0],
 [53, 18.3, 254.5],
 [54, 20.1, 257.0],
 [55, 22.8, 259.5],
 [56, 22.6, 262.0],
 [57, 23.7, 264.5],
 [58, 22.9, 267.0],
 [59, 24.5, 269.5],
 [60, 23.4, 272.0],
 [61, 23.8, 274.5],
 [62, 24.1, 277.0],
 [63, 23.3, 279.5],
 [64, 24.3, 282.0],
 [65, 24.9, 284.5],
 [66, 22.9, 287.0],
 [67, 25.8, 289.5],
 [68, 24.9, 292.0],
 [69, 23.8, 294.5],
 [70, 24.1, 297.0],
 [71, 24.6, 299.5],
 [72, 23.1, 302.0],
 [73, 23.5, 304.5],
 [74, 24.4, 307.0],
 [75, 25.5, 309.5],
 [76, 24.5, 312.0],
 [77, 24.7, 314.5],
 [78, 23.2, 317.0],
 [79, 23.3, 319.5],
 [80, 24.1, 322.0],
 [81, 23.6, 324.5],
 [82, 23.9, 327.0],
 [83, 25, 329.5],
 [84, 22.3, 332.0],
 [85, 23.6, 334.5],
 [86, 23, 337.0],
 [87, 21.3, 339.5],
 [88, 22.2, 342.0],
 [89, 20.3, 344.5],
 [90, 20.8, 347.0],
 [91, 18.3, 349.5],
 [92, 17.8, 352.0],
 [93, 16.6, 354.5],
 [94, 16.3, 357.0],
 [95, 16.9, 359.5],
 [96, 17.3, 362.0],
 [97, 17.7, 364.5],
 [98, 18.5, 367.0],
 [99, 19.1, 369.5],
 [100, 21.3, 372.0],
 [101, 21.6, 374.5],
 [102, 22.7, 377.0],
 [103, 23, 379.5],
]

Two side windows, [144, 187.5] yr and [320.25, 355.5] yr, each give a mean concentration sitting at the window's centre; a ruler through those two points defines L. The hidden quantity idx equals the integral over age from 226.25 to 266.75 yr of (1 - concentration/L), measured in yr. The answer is 5.3 yr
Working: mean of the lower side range 24.2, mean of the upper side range 21.7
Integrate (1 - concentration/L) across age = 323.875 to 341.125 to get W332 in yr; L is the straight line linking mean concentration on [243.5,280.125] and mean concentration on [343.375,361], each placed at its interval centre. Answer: -4.18 yr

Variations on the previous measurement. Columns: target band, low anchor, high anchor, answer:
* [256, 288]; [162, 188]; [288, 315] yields 1.32 yr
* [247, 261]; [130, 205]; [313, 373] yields 2.75 yr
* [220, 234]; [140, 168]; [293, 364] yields -0.39 yr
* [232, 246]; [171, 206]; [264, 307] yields 2.67 yr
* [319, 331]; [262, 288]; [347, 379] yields -1.73 yr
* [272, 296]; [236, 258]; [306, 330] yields -3.66 yr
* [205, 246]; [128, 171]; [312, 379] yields 0.93 yr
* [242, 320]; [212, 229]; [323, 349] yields 2.65 yr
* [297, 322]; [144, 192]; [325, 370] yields -3.69 yr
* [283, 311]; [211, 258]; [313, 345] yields -2.42 yr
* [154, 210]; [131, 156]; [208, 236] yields 0.16 yr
